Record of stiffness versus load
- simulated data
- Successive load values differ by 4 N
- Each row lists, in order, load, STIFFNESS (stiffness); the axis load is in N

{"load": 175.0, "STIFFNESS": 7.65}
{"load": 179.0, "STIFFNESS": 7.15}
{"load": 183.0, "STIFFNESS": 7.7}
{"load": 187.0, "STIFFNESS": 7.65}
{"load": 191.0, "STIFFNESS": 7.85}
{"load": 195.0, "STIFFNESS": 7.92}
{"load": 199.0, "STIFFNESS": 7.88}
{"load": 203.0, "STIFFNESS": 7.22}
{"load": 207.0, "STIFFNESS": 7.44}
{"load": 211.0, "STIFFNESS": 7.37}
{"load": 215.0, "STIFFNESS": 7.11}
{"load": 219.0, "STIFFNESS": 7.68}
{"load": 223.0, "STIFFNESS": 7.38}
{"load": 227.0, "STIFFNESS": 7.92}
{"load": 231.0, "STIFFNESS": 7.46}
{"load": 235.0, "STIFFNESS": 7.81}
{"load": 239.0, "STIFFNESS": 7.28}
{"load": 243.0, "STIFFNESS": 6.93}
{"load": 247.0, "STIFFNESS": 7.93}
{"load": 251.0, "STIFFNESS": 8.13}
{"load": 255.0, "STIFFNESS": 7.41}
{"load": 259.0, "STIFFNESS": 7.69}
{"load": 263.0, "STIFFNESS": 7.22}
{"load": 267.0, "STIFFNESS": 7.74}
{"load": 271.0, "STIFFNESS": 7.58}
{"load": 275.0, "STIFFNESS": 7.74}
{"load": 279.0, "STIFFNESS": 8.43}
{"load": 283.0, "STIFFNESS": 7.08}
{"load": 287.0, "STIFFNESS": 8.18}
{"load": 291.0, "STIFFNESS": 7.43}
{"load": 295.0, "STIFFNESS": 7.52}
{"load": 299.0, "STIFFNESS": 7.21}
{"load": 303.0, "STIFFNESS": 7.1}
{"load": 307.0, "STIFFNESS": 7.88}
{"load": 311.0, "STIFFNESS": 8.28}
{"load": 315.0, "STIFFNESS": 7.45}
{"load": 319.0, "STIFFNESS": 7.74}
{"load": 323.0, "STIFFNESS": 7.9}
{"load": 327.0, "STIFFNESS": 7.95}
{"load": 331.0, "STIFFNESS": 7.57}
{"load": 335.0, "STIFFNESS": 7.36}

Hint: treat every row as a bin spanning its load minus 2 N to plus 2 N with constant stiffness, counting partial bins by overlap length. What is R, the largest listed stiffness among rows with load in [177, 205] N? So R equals 7.92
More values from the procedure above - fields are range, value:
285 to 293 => 8.18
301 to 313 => 8.28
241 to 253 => 8.13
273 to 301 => 8.43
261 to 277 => 7.74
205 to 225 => 7.68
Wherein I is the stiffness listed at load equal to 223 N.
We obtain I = 7.38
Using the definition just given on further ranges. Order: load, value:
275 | 7.74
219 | 7.68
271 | 7.58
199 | 7.88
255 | 7.41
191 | 7.85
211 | 7.37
